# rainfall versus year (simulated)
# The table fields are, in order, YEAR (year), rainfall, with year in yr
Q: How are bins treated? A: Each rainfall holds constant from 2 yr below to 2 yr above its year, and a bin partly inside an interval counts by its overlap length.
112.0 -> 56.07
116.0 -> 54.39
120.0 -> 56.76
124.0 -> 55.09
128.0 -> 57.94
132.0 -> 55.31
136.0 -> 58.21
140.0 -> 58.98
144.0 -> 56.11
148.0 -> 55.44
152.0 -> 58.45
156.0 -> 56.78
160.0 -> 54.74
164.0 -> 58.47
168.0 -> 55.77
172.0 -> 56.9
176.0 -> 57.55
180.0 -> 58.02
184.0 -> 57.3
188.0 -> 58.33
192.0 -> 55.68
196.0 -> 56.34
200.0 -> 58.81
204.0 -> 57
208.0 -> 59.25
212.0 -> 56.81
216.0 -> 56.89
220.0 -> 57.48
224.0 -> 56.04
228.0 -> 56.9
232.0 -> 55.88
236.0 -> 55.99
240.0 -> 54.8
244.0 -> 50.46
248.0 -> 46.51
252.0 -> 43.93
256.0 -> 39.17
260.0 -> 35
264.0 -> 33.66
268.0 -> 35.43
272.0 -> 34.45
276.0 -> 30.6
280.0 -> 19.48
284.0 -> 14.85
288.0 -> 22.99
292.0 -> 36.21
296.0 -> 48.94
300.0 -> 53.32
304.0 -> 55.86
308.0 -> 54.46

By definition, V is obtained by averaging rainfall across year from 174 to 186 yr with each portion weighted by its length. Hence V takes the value 57.6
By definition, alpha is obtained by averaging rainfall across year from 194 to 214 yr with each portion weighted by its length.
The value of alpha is 57.6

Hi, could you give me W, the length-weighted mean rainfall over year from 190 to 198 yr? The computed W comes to 56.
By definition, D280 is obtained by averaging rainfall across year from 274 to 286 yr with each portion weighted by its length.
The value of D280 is 21.6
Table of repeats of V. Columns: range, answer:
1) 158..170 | 56.3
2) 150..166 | 57.1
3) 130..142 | 57.5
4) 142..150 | 55.8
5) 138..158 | 57.2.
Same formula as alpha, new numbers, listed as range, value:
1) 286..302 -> 40.4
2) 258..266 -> 34.3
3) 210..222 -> 57.1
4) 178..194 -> 57.3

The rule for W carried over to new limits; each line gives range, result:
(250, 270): 37.4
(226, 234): 56.4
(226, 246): 54.8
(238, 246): 52.6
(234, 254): 50.3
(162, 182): 57.3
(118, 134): 56.3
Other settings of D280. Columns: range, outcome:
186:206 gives 57.2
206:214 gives 58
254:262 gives 37.1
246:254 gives 45.2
